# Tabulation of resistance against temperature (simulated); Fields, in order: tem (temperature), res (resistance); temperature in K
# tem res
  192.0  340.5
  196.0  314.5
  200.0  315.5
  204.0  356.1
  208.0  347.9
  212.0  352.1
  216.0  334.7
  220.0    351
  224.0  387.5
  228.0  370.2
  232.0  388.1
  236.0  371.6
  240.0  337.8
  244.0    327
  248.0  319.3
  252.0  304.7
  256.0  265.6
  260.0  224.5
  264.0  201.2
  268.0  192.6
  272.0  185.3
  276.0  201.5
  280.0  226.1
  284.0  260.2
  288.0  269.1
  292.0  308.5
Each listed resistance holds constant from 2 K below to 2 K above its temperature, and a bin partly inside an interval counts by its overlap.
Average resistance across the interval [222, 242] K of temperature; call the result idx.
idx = 371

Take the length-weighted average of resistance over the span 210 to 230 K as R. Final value 359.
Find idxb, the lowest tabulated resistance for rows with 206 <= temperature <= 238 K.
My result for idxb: 334.7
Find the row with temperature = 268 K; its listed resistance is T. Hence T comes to 192.6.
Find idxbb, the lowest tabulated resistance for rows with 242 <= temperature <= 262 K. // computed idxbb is 224.5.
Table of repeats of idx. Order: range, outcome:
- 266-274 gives 189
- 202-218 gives 348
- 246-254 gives 312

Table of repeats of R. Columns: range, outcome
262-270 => 197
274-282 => 214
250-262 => 265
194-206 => 329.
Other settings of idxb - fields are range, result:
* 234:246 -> 327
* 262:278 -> 185.3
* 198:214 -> 315.5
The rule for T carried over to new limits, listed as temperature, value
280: 226.1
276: 201.5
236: 371.6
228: 370.2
